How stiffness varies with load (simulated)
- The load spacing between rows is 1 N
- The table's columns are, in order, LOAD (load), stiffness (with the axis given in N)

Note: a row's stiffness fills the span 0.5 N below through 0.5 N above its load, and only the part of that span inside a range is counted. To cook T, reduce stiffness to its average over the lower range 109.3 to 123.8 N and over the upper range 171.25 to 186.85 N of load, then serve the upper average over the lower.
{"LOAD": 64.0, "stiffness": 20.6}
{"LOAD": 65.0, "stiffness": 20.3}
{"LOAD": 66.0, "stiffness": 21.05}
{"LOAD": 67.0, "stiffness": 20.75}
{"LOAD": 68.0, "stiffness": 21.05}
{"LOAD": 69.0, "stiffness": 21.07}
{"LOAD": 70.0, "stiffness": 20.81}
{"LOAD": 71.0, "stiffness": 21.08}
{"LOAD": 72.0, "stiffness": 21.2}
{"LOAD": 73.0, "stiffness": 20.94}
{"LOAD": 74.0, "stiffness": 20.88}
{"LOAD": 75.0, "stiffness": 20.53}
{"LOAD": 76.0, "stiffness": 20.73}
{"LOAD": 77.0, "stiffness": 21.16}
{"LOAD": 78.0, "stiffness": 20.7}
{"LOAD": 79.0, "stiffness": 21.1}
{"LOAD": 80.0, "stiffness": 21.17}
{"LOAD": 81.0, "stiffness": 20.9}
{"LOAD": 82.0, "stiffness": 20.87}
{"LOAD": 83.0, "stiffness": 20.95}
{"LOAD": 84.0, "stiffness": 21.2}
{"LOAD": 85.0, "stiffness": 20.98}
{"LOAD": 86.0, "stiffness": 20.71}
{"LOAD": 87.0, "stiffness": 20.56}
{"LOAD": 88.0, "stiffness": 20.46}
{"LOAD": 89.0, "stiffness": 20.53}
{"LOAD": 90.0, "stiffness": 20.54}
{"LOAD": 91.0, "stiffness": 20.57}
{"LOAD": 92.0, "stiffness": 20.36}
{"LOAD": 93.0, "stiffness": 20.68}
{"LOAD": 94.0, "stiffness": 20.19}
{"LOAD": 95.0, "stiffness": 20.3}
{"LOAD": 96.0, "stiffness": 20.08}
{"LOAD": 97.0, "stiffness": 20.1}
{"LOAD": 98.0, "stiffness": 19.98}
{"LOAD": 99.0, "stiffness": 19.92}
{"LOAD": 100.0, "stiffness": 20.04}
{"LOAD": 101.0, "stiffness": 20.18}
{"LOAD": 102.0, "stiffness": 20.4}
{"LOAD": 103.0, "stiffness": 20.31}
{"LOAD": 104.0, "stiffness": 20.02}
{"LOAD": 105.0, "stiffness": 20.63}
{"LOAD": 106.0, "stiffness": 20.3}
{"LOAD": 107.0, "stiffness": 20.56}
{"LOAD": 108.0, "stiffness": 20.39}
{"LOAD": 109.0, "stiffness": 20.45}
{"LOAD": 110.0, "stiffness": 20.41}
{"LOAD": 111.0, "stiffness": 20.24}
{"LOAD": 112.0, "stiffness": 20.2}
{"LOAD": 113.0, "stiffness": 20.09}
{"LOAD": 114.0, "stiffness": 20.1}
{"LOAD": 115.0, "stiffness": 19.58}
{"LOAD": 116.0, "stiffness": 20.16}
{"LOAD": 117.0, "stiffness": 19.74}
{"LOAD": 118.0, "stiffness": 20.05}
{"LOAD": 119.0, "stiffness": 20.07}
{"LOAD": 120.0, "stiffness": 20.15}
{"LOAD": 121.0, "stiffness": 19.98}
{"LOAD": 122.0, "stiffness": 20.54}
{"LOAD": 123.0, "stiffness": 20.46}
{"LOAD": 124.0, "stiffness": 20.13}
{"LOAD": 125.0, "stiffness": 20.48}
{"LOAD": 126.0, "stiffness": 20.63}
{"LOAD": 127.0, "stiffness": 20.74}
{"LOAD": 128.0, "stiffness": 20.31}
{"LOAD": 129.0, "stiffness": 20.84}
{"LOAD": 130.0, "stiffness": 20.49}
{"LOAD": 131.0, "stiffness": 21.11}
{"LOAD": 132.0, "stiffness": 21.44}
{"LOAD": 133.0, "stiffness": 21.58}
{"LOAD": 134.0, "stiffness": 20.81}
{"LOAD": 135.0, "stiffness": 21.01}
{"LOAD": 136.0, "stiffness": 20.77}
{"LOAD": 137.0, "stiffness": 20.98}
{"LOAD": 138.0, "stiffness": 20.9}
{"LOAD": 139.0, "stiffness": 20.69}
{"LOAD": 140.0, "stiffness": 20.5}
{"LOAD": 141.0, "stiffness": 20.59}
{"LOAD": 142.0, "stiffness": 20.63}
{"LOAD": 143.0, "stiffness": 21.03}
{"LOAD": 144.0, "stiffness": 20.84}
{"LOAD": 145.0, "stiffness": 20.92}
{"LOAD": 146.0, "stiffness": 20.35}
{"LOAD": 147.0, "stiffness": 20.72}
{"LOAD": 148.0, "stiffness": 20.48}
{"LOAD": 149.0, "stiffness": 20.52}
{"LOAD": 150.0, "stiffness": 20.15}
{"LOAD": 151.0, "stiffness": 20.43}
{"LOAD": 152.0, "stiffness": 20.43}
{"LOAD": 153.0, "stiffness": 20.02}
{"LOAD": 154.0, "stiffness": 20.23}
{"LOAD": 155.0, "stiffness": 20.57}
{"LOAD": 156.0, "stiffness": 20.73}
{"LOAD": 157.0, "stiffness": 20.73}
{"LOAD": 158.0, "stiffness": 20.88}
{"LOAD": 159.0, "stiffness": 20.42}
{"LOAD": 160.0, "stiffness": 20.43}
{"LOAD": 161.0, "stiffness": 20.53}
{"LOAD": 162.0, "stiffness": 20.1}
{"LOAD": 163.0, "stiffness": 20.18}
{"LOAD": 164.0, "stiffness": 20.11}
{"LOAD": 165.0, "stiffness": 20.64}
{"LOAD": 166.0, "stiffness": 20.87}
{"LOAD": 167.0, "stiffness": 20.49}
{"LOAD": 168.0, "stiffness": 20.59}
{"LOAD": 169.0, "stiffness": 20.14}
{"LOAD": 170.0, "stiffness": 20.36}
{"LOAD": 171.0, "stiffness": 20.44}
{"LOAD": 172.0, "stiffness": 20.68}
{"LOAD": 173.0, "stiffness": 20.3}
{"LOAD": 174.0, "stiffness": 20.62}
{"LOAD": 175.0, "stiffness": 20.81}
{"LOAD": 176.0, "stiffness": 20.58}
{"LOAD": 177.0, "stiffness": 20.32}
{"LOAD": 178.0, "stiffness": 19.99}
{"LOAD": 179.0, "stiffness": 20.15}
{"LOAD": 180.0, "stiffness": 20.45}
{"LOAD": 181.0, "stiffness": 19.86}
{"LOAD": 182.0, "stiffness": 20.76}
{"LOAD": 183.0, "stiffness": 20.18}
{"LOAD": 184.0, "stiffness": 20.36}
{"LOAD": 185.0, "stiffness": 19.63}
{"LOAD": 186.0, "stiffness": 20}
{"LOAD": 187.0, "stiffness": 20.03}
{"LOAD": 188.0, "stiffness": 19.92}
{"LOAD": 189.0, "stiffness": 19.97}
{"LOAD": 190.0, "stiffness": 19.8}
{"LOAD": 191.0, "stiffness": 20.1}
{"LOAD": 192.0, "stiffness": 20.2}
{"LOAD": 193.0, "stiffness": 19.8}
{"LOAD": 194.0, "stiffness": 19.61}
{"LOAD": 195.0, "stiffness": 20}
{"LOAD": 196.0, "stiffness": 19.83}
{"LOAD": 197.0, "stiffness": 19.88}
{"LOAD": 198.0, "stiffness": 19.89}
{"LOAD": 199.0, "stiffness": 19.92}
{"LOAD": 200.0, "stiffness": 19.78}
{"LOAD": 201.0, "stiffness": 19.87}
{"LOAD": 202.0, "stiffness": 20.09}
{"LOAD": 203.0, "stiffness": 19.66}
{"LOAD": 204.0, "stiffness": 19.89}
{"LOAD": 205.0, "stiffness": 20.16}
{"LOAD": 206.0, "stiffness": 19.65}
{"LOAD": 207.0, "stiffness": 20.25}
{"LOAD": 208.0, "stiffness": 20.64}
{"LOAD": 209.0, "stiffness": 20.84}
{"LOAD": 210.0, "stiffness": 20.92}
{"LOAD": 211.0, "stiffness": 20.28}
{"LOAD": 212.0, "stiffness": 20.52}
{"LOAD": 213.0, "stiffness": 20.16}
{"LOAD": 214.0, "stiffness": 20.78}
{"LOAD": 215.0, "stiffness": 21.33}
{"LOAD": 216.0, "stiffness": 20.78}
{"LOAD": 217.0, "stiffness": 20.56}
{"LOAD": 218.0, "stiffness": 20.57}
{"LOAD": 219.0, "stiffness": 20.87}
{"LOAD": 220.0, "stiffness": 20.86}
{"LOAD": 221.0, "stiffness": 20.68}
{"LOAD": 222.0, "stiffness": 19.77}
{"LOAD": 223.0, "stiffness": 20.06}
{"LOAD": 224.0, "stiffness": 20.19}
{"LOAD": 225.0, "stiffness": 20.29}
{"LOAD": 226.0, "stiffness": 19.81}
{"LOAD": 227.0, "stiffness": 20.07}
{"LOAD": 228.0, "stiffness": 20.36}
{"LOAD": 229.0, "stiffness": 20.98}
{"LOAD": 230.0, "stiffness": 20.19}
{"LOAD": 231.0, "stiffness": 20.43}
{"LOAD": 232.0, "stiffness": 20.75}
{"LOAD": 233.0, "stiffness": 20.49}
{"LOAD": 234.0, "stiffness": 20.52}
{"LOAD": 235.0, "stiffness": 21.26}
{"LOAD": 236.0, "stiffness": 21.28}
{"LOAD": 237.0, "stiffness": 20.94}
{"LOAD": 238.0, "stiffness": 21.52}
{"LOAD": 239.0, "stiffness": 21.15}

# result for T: 1.01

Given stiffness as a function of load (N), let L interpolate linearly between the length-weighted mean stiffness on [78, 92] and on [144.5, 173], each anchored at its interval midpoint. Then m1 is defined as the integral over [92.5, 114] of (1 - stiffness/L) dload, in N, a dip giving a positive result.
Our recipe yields 0.5 N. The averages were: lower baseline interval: 20.8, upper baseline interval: 20.5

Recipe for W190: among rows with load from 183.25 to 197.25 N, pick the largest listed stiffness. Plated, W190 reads 20.36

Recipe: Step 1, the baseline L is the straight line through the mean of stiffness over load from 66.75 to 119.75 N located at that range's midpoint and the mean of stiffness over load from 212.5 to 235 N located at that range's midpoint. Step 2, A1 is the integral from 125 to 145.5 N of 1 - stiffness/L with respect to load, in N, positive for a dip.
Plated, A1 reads -0.33 N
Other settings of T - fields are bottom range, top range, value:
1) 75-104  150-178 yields 1.00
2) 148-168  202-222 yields 1.00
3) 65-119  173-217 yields 0.98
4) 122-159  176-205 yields 0.97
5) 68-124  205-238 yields 1.00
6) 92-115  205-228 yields 1.01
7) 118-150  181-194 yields 0.97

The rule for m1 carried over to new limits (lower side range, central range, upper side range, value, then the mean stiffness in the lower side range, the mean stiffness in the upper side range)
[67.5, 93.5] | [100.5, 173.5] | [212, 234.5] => 0.8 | 20.8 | 20.5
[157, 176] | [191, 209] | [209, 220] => 0.6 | 20.5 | 20.7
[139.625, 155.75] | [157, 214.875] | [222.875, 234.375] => 0.6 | 20.5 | 20.4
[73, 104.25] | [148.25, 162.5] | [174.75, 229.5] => -0.1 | 20.6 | 20.2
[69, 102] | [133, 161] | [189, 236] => -0.2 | 20.6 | 20.3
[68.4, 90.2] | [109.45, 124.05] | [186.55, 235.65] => 0.4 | 20.9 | 20.3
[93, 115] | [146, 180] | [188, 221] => -0.4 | 20.2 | 20.2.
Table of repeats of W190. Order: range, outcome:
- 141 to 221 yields 21.33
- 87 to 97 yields 20.68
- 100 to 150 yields 21.58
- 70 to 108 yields 21.2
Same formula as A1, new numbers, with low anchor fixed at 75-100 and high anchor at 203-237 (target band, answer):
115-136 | 0.0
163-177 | 0.0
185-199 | 0.4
